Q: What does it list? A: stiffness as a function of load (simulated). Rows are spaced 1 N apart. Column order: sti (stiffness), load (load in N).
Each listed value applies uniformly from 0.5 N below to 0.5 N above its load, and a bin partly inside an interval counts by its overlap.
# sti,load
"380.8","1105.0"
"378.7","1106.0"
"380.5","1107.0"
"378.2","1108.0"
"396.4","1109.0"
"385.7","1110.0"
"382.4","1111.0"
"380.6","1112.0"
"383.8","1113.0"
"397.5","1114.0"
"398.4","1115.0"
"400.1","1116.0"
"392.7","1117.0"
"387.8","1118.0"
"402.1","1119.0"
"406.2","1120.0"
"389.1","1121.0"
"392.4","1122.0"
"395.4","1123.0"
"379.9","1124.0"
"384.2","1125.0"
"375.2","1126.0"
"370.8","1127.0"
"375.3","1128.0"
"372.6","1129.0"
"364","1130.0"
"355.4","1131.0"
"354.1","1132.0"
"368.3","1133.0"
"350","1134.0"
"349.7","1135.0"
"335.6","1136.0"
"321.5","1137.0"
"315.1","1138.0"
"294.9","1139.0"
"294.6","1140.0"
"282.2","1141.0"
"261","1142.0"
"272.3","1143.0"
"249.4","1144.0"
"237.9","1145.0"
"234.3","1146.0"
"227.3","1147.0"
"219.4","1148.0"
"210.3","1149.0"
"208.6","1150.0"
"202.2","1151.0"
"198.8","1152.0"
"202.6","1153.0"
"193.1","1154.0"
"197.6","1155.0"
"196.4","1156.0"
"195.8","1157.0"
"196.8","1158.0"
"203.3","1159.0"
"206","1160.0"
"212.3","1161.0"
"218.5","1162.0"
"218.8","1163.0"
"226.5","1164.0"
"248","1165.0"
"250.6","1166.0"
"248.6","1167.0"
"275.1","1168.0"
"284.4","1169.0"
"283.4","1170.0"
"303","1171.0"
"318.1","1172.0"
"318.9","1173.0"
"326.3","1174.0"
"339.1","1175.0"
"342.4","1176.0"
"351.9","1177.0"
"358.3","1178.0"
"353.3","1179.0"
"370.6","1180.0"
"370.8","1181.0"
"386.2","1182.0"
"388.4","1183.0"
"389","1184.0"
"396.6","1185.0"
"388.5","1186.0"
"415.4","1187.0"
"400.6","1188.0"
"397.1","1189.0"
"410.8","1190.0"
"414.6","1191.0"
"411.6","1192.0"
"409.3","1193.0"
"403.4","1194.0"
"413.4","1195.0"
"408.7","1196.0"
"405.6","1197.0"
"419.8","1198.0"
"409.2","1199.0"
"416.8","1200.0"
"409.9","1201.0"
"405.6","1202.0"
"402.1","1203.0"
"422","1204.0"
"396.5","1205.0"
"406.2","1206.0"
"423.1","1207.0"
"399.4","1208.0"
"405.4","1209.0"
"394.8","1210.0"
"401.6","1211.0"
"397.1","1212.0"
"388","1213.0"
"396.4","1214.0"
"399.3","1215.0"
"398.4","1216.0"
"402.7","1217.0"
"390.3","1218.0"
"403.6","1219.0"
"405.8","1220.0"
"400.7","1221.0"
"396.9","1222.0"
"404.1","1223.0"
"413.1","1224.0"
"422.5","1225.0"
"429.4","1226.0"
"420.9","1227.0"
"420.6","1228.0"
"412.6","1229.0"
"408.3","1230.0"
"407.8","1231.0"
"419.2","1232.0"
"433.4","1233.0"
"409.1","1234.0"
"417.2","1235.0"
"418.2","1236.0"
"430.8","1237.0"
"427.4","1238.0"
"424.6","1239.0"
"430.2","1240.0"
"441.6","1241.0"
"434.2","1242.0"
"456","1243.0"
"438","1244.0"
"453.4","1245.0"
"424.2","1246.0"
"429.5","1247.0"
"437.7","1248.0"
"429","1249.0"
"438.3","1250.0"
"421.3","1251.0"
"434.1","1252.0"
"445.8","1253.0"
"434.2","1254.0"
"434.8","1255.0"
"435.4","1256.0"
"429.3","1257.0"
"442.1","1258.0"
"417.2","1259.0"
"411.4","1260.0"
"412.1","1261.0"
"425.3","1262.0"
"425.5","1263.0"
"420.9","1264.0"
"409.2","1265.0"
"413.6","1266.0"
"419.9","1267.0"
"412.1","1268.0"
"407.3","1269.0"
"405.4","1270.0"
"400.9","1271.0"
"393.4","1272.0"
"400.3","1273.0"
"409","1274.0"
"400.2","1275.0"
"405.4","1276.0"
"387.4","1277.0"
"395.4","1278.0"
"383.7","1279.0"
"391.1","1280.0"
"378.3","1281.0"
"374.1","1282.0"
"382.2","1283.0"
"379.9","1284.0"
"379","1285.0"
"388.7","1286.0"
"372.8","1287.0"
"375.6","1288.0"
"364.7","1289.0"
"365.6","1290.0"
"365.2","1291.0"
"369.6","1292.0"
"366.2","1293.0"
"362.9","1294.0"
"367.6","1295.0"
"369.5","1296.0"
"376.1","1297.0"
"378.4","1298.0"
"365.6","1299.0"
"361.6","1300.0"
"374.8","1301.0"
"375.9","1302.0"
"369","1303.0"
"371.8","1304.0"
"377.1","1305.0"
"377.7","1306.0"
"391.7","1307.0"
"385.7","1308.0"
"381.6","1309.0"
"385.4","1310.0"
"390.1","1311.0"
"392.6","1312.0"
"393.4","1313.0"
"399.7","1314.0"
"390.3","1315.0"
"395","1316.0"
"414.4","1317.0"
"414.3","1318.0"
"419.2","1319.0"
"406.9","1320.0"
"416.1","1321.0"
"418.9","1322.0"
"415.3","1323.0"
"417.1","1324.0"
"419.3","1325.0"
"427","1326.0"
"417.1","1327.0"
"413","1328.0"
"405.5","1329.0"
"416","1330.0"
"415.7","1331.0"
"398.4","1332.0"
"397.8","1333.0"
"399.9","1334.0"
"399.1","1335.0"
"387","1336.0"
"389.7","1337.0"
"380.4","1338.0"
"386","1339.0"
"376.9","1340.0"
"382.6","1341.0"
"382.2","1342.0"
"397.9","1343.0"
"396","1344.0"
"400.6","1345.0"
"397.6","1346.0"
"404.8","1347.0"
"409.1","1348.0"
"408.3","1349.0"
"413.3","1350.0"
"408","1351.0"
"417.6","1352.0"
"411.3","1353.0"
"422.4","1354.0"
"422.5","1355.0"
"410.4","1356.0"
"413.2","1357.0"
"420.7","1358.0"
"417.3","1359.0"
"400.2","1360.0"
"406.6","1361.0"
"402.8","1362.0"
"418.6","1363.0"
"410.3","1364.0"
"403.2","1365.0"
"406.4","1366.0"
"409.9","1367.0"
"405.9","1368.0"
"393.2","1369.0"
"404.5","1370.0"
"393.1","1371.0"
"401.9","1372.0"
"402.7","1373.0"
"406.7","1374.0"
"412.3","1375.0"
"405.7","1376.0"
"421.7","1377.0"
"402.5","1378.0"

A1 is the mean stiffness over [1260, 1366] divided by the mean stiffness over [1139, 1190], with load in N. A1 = 1.40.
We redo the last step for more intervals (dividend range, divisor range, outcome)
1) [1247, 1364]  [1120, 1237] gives 1.16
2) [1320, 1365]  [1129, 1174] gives 1.54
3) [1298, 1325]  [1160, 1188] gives 1.24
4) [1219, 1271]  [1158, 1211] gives 1.20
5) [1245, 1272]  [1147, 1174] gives 1.81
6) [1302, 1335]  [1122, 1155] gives 1.34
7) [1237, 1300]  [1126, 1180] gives 1.45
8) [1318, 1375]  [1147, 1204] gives 1.28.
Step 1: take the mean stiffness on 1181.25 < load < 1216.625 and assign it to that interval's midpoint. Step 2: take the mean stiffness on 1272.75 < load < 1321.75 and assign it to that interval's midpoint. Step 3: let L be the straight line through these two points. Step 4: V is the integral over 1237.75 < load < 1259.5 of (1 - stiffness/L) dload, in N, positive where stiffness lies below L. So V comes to -2.24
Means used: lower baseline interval 404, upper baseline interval 385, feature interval 435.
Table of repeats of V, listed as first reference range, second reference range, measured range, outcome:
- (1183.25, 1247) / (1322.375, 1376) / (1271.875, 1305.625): 2.5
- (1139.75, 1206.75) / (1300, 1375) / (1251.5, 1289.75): -4.1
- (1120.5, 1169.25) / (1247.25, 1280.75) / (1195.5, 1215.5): -3.2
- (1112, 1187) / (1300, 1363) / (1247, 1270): -3.8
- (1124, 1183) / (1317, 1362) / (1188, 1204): -4.8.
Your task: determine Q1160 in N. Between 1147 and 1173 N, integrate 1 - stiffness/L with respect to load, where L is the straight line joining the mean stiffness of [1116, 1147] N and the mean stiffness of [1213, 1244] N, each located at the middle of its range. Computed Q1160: 9.5 N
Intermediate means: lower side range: 341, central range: 230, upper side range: 416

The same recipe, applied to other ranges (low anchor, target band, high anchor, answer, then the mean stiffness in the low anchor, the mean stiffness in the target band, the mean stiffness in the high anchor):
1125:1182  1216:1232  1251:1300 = -2.73 N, 284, 409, 397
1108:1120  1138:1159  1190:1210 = 8.87 N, 392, 230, 409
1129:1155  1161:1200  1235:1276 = -2.37 N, 276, 348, 424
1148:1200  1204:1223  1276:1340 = -3.77 N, 312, 401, 389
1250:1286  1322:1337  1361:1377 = -0.06 N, 409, 409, 406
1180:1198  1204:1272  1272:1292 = -4.53 N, 400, 418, 384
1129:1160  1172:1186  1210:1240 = -1.43 N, 264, 360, 410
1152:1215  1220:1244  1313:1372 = -4.04 N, 340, 421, 405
